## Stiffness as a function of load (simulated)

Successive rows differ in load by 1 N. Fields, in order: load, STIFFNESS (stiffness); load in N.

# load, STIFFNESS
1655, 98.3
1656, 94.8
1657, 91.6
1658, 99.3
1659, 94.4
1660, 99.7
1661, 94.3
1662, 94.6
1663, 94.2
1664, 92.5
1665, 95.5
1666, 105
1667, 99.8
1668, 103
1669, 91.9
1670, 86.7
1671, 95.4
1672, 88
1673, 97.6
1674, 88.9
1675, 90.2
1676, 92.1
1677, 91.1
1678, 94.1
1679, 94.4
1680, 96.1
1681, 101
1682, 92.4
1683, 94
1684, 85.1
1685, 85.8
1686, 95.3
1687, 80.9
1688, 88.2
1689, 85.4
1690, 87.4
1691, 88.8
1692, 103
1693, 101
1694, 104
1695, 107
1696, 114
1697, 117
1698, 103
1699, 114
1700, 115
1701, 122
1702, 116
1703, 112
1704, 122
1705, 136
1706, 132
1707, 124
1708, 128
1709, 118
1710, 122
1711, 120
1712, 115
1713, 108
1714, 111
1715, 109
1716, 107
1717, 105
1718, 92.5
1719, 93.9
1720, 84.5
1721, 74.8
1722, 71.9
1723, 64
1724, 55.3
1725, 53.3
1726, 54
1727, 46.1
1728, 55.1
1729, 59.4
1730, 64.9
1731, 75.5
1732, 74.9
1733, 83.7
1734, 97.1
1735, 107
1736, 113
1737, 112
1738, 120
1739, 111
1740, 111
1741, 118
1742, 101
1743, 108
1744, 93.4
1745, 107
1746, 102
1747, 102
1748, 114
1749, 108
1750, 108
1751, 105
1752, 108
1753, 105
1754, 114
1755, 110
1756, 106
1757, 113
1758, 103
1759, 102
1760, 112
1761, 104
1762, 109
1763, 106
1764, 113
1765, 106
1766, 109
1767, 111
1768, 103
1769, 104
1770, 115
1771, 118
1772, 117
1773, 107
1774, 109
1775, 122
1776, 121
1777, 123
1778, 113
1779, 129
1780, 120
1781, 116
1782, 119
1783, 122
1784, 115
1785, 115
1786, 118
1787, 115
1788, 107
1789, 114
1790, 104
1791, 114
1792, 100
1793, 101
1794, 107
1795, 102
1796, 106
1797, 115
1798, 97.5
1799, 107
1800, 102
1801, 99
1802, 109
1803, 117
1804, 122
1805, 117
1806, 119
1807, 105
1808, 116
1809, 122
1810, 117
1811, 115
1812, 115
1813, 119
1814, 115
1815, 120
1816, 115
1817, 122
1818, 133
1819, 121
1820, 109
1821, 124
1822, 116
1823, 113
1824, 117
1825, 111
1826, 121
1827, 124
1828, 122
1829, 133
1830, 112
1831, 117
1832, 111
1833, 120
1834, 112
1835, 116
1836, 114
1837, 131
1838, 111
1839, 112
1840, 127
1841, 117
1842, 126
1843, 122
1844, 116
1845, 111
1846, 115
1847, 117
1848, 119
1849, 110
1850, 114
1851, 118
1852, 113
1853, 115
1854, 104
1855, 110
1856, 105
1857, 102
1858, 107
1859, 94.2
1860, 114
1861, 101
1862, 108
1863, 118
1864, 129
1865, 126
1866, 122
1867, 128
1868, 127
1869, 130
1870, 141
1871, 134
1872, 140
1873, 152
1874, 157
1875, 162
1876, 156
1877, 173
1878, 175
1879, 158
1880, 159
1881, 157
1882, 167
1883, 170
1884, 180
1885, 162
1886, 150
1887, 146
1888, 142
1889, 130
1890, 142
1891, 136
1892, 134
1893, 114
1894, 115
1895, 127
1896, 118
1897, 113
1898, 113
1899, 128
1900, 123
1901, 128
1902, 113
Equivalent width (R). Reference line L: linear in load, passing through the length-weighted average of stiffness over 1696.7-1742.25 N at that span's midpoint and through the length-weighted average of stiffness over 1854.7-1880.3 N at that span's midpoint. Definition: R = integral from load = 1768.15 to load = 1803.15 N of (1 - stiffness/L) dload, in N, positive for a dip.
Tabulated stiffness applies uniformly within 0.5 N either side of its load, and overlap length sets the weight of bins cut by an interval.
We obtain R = 0.5 N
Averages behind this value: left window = 98.8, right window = 132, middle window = 112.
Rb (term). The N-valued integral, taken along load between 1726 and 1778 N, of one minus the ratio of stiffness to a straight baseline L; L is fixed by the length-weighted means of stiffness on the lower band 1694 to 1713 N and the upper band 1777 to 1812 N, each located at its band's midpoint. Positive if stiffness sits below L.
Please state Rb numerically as 5.5 N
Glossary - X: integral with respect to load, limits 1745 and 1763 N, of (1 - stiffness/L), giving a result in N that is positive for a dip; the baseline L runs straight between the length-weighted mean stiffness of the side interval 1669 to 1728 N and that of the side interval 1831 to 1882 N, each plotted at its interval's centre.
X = 0.0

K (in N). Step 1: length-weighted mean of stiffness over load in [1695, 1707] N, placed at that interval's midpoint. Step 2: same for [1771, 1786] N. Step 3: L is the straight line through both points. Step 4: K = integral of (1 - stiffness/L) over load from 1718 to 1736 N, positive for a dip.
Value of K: 6.8 N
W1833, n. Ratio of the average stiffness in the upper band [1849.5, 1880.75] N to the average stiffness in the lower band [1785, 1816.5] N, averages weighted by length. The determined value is 1.16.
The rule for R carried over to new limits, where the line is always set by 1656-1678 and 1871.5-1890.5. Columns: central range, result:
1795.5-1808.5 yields 2.3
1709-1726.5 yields 2.8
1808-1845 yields 5.9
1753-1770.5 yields 2.0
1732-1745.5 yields 1.2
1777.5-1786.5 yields 0.7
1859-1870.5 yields 2.4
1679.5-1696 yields 1.1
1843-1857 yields 3.3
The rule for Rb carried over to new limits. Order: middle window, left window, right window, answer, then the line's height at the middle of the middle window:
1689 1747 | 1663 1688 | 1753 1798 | 0.74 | 101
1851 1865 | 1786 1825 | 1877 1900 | 2.30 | 132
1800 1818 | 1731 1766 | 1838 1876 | -0.22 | 114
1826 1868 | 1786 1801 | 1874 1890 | 6.61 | 138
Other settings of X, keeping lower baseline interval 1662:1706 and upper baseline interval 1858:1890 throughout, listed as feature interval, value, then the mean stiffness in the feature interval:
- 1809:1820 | 0.8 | 119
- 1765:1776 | 0.7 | 112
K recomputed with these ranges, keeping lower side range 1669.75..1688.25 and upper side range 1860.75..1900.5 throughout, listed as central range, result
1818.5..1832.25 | 0.9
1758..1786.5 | 0.1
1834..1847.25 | 1.2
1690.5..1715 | -4.4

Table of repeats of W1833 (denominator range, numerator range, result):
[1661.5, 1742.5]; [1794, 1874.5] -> 1.21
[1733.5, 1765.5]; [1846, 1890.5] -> 1.24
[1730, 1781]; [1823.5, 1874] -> 1.10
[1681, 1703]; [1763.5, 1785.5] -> 1.15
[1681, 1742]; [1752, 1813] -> 1.14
